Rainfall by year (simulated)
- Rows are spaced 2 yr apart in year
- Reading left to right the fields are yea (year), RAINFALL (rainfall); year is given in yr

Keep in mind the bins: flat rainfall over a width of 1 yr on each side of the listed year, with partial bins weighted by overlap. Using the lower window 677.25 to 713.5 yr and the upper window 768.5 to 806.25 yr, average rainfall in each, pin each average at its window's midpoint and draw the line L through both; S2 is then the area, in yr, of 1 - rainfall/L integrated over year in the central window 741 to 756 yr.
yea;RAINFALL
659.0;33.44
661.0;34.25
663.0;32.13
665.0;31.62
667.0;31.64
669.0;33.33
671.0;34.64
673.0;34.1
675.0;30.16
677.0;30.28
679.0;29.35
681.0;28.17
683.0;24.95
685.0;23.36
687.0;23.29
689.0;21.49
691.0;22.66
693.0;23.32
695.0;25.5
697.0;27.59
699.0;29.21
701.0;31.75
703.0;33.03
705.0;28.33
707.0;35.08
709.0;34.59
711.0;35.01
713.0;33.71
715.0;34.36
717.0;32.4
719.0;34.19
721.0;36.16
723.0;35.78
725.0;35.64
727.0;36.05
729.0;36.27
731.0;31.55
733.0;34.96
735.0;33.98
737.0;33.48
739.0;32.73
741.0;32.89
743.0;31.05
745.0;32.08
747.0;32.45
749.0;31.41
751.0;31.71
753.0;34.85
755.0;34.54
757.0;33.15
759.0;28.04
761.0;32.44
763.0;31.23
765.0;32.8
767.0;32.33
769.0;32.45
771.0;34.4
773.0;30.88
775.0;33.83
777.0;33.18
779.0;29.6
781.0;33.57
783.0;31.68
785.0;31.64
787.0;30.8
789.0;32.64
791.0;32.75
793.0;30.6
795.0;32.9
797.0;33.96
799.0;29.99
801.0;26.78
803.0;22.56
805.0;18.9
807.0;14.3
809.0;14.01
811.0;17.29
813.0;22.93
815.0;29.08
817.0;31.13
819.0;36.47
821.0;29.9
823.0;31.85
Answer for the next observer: -1.5 yr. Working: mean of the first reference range 28.3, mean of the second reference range 30.6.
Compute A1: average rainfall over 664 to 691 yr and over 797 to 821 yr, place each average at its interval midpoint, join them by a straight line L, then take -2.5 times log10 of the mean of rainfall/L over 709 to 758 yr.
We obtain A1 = -0.24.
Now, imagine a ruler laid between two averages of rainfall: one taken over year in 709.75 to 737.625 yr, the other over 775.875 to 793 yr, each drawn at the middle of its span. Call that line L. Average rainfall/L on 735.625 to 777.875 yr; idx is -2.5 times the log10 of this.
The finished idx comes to 0.02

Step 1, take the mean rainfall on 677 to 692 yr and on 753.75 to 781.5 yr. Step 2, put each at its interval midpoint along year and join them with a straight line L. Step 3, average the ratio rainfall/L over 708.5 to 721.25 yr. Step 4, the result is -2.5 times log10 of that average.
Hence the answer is -0.23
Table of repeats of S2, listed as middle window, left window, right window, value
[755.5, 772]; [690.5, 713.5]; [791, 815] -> -3.4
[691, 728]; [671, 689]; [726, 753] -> -1.7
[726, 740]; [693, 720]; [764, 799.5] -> -1.0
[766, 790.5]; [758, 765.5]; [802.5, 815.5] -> -4.9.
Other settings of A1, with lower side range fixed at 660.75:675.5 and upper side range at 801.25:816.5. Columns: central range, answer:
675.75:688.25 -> 0.19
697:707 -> -0.03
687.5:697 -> 0.28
